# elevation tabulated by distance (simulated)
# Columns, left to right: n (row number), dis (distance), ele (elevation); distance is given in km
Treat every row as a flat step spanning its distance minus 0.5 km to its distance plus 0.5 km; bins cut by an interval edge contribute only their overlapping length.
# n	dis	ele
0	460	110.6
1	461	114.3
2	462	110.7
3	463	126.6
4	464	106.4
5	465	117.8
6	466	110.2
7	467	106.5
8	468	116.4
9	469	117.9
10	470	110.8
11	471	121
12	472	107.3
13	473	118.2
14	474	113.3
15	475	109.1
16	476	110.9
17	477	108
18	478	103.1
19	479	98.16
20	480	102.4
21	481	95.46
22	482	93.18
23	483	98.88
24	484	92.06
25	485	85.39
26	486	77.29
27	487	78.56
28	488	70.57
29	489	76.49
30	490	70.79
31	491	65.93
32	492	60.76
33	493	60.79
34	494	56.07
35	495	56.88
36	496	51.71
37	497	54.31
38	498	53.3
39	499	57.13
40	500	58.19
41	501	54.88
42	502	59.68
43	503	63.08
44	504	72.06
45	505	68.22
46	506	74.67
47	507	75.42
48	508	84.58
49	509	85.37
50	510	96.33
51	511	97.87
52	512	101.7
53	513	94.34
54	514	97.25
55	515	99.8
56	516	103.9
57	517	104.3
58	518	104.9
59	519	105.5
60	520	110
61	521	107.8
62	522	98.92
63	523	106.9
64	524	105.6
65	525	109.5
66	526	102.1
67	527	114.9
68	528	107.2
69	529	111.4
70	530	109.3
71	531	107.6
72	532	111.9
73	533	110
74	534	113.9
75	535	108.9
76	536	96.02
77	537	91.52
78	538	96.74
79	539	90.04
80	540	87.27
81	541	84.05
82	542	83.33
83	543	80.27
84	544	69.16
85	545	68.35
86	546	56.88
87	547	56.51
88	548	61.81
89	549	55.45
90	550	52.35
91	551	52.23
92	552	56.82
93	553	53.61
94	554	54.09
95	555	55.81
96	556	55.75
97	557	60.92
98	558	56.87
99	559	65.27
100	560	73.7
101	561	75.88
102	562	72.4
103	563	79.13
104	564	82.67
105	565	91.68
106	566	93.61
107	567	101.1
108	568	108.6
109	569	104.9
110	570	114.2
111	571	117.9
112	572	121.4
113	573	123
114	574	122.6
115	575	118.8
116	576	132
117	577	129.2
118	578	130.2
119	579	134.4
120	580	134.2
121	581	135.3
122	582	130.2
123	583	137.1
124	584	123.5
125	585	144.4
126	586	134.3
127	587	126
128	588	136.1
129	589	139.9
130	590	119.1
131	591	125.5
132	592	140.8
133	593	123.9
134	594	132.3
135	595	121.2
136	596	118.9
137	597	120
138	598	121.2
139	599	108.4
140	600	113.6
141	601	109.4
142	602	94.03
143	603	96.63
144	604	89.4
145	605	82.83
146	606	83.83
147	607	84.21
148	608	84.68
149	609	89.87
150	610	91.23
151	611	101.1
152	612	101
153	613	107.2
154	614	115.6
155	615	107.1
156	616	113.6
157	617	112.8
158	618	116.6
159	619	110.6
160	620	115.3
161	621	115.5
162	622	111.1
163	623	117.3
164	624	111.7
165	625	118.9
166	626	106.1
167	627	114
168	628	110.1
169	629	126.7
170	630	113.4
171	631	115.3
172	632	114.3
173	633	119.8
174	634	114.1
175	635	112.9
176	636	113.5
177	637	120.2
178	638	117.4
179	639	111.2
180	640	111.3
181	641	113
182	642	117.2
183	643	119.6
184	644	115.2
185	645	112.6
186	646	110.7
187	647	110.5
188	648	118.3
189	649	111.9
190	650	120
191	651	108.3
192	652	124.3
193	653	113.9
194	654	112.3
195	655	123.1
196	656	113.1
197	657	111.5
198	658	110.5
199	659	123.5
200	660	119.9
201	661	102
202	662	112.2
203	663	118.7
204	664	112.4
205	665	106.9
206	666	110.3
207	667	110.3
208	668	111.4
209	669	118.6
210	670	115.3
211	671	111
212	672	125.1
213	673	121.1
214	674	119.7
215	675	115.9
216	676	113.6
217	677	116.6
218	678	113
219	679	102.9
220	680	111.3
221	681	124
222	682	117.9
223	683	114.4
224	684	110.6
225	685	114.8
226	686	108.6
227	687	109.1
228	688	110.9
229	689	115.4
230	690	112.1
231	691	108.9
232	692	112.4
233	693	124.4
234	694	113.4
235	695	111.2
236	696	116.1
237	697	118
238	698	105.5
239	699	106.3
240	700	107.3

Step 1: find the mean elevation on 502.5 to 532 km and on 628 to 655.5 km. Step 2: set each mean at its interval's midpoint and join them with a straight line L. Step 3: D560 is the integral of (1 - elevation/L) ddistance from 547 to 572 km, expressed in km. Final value 6.8 km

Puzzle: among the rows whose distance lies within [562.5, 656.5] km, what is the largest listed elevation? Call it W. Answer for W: 144.4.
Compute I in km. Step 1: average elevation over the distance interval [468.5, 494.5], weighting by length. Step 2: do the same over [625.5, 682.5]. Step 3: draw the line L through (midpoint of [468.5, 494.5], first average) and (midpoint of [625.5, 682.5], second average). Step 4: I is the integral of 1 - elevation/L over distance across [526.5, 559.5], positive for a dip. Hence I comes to 6.6 km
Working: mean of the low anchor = 92.4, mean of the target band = 79.9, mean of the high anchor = 115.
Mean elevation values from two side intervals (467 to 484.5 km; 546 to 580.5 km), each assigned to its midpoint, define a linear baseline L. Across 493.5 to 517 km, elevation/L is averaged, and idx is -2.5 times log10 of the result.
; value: 0.31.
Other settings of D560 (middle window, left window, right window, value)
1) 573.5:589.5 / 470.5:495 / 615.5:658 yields -3.9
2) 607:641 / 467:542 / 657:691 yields -1.0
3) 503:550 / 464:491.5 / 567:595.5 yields 8.2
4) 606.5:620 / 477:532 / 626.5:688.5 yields 0.4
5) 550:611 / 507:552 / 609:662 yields -0.4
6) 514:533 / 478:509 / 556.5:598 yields -4.1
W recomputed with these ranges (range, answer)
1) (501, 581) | 135.3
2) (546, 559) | 65.27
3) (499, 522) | 110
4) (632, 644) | 120.2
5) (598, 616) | 121.2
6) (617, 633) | 126.7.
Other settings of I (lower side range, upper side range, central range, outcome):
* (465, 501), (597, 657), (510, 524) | -1.4 km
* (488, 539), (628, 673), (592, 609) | -0.2 km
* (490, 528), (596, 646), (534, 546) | 0.5 km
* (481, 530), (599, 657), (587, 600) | -2.9 km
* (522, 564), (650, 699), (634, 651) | -1.3 km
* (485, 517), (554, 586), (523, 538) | -3.5 km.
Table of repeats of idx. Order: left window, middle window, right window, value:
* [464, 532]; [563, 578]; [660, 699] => -0.11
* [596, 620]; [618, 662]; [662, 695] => -0.07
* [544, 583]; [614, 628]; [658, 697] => -0.11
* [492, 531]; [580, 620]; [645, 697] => -0.13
